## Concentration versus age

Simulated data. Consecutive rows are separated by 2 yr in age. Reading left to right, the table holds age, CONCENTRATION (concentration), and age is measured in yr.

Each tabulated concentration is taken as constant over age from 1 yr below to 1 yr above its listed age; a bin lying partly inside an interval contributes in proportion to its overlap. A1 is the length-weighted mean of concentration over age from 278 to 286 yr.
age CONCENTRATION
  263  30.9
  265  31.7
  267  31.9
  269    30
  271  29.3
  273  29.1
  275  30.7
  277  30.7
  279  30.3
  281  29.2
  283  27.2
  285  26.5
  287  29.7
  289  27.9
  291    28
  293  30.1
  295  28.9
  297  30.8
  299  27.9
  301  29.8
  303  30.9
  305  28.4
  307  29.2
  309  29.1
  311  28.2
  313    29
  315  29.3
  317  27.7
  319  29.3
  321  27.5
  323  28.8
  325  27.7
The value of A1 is 28.3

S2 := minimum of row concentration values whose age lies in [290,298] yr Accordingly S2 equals 28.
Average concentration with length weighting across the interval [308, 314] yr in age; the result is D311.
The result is 28.8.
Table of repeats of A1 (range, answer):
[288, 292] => 27.9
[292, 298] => 29.9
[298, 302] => 28.9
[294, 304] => 29.7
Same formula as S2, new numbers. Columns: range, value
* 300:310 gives 28.4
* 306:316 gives 28.2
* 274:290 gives 26.5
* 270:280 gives 29.1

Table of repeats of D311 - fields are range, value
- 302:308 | 29.5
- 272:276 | 29.9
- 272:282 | 30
